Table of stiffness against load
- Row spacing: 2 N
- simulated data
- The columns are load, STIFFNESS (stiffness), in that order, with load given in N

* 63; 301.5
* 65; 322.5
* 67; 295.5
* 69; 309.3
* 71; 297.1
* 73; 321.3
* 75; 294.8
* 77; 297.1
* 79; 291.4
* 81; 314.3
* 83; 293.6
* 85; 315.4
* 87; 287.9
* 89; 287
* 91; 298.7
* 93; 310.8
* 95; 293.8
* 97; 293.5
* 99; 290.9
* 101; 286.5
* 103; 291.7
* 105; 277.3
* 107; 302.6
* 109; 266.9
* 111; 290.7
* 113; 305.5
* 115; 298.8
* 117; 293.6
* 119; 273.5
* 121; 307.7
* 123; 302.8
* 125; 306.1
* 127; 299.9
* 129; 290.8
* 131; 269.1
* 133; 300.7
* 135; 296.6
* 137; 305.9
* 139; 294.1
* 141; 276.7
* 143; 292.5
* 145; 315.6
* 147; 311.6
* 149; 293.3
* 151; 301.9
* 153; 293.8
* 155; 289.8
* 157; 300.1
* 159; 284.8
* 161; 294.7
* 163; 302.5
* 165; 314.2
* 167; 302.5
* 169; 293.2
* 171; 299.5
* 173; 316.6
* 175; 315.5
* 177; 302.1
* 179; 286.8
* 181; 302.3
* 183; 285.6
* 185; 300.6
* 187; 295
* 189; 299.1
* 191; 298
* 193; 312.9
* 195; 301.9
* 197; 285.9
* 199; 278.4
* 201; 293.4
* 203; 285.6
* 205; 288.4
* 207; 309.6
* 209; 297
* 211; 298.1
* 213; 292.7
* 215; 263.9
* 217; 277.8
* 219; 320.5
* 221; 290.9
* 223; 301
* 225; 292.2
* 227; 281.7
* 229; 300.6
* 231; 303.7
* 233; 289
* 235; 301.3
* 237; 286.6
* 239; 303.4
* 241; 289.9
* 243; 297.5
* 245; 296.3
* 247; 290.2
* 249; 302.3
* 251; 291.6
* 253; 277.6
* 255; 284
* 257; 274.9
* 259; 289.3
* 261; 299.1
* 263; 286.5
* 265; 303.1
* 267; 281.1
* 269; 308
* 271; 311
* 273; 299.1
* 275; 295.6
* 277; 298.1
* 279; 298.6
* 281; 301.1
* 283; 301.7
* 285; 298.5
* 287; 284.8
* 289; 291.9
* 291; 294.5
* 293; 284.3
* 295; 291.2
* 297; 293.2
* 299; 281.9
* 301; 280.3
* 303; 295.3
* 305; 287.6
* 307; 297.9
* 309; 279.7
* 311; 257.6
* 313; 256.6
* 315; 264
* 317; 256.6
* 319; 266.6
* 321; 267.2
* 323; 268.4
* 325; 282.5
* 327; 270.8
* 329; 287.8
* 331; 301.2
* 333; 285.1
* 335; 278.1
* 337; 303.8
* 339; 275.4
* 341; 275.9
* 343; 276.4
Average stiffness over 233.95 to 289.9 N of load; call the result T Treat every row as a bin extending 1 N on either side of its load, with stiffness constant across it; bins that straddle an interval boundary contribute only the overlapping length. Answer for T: 294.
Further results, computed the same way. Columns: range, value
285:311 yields 288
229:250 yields 296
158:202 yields 298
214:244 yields 293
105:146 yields 294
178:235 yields 294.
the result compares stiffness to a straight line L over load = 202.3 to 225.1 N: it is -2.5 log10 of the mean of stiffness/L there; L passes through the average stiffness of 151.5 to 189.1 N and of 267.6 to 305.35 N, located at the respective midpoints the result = 0.01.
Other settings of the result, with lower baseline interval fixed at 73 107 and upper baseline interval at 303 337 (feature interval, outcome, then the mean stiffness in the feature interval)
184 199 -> -0.04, 298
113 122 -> 0.00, 295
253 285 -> -0.05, 295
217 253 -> -0.04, 295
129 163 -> -0.01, 295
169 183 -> -0.05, 302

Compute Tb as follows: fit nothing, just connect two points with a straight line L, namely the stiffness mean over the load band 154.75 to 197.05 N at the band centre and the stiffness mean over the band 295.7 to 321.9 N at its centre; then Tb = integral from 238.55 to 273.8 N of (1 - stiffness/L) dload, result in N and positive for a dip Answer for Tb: -1.0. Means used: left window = 300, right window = 276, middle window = 293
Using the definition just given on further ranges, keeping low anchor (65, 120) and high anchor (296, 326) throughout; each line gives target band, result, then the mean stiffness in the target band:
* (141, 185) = -1.5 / 299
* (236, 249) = -0.6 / 295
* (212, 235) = -0.7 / 293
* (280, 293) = -0.8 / 295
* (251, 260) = -0.1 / 283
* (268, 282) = -1.1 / 302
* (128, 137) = 0.0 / 291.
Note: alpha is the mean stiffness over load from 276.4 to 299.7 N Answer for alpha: 293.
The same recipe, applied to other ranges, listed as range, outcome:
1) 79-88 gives 302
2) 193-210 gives 294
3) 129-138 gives 293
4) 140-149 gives 298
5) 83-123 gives 294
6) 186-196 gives 301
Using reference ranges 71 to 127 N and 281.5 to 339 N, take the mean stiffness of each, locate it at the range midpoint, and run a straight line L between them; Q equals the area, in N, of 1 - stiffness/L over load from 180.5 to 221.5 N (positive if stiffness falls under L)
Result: -0.6 N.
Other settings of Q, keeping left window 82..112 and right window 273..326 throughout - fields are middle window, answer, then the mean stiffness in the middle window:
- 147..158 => -0.27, 297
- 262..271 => -0.35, 296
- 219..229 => -0.28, 295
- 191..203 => -0.24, 294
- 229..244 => -0.50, 296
